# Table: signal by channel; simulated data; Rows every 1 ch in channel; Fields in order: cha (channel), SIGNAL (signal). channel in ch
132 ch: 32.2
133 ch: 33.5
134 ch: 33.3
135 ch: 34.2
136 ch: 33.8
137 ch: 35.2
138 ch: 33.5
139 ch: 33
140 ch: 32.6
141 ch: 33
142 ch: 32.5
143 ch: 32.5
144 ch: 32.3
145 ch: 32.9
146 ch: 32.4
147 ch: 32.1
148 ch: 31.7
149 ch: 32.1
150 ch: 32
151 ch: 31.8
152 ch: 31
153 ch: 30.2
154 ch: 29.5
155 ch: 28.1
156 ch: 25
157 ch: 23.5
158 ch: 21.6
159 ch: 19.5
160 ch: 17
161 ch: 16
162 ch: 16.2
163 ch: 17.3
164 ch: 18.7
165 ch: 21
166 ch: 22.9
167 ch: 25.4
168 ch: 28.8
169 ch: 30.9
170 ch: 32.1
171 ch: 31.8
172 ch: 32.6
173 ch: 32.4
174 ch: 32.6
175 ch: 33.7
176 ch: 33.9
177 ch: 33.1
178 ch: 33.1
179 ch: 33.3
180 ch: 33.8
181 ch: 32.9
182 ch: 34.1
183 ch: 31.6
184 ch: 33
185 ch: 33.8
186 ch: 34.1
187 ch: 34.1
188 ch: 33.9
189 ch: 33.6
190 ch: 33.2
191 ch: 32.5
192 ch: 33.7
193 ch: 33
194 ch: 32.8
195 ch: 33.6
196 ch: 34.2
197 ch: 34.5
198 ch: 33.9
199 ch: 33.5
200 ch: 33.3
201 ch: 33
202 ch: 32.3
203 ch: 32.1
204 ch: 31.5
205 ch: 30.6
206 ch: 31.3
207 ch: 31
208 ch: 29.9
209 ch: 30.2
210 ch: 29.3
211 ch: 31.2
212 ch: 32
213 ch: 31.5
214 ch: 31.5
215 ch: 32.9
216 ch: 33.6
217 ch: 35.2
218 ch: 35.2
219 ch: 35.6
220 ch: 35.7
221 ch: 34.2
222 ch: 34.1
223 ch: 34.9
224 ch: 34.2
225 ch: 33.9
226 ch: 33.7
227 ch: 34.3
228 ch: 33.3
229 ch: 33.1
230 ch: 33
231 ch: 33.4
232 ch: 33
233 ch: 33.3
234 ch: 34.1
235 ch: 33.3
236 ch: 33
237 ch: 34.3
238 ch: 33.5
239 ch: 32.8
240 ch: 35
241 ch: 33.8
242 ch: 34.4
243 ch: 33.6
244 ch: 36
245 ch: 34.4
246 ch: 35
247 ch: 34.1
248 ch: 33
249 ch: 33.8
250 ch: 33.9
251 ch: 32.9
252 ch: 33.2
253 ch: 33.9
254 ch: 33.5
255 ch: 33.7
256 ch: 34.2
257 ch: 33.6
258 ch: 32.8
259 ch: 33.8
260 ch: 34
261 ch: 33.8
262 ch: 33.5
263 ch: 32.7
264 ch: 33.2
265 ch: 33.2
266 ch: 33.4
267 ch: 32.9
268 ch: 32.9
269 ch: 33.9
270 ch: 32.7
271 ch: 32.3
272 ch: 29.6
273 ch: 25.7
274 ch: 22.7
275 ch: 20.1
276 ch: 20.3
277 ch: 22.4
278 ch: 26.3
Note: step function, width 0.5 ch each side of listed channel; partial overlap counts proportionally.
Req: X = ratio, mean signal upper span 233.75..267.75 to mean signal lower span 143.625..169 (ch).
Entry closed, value 1.3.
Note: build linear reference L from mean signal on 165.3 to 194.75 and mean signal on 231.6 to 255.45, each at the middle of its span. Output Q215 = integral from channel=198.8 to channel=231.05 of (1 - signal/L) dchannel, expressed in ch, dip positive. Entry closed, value 0.3 ch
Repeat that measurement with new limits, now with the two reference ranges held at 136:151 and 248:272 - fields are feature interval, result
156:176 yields 4.7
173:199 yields -0.4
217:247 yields -0.8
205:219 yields 0.4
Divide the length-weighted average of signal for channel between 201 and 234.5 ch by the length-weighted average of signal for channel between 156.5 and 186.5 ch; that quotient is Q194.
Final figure 1.17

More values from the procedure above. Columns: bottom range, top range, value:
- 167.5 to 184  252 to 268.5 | 1.03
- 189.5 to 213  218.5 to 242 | 1.05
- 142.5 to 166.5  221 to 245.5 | 1.30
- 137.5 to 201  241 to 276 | 1.07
